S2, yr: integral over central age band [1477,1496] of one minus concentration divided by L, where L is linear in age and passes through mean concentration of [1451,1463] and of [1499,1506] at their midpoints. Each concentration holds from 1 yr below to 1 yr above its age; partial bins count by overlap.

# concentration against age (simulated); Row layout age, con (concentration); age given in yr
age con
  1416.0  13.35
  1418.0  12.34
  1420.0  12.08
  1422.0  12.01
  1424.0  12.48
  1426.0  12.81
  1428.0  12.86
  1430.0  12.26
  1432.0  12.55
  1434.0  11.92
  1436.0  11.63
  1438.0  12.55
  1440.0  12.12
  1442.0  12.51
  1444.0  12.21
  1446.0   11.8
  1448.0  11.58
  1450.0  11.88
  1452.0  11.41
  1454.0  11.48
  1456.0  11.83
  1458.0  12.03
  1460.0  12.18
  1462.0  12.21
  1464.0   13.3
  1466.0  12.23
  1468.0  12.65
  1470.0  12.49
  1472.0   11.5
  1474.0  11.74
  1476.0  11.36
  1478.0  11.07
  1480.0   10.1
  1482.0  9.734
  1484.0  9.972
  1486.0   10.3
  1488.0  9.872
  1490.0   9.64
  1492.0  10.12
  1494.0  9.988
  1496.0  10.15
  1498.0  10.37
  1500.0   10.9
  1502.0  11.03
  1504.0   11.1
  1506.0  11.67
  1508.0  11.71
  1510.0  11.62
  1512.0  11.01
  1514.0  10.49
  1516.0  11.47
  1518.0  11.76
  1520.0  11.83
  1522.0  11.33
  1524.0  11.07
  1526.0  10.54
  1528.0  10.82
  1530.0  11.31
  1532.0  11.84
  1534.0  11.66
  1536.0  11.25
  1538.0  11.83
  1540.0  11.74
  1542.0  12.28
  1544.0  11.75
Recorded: 2.1 yr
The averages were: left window 11.9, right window 11.1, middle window 10.1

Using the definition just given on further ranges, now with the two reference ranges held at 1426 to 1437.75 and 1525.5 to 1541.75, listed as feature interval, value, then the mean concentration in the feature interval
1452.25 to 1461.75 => 0.2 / 11.9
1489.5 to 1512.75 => 1.8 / 10.8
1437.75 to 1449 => 0.1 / 12.1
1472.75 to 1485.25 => 1.3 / 10.7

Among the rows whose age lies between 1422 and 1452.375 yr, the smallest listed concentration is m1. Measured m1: 11.41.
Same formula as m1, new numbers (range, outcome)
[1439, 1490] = 9.64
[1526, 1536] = 10.54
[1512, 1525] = 10.49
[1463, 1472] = 11.5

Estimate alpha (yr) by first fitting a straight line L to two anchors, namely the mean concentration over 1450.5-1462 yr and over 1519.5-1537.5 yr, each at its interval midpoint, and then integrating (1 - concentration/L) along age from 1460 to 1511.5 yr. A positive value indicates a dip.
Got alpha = 2.3 yr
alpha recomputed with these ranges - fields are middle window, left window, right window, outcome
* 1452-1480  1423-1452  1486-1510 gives -1.1 yr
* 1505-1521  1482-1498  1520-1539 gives -1.0 yr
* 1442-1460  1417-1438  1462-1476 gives 0.6 yr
